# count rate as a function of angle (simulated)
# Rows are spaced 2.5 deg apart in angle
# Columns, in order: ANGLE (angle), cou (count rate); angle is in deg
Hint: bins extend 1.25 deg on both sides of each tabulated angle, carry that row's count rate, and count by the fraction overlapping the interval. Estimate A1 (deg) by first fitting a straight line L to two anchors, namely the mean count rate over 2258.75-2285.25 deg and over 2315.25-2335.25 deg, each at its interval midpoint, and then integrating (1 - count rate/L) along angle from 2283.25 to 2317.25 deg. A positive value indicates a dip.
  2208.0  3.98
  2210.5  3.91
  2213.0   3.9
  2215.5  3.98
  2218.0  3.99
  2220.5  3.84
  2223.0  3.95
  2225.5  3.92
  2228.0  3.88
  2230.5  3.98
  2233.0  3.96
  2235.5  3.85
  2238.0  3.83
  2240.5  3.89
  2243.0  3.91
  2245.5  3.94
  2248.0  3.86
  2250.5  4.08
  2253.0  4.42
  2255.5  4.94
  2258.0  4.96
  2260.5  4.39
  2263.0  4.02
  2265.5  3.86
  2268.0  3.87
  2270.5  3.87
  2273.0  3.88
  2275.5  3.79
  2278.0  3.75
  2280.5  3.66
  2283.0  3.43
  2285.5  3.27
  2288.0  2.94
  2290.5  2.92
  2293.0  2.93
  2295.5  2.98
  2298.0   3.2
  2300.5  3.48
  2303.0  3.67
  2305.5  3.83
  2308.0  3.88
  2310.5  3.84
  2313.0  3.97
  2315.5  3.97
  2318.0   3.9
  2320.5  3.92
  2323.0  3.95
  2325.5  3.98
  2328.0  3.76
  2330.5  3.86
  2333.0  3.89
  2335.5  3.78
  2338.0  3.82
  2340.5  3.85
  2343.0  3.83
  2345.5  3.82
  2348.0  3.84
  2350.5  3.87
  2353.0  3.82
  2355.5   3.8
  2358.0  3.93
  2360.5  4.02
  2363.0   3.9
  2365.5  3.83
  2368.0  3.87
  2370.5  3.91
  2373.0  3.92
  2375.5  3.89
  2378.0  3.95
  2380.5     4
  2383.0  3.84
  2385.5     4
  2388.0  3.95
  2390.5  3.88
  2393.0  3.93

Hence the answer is 3.7 deg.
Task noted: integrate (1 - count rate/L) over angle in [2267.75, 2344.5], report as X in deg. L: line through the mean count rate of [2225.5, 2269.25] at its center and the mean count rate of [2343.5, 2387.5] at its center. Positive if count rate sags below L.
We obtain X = 6.3 deg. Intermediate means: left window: 4.09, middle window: 3.66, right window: 3.89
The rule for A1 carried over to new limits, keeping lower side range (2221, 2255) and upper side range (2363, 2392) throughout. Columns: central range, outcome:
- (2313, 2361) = 0.7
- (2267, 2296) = 3.7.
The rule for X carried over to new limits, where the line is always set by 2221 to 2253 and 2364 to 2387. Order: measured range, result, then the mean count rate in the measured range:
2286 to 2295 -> 2.21 deg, 2.96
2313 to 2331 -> 0.05 deg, 3.91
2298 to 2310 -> 0.78 deg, 3.67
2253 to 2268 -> -1.72 deg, 4.39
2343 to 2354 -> 0.23 deg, 3.84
